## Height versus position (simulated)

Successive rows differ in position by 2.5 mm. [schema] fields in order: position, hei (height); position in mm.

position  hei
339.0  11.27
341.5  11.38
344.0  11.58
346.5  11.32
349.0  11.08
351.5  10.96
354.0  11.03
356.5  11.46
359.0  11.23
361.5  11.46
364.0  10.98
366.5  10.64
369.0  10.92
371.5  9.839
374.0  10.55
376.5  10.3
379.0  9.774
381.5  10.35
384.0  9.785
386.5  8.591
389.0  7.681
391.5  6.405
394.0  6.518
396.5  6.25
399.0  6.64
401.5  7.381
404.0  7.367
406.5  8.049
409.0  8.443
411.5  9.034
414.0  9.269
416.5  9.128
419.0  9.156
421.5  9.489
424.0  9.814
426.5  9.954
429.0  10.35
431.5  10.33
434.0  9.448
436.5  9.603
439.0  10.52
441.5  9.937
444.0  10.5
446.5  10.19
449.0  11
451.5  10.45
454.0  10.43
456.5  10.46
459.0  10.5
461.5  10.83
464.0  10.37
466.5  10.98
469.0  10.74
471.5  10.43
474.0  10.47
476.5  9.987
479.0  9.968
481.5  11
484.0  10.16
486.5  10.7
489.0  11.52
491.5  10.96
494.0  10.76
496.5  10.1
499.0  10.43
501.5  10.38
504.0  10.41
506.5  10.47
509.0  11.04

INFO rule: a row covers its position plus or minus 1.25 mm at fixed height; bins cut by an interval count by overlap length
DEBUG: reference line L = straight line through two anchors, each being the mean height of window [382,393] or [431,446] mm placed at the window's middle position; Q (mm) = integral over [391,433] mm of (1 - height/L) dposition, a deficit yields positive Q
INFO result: 3.1 mm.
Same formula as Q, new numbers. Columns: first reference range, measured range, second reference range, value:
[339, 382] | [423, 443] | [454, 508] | 1.3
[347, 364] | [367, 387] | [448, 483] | 1.8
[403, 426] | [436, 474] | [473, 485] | -2.7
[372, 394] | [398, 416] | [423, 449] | 2.7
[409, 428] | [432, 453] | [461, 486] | -0.8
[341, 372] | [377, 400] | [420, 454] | 5.6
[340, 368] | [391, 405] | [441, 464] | 5.3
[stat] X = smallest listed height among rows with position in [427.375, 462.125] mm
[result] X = 9.448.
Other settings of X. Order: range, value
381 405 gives 6.25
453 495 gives 9.968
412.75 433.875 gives 9.128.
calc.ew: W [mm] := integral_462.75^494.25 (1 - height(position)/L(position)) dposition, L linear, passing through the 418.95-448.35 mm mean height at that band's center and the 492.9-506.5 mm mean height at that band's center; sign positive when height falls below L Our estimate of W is -1.0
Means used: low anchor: 9.99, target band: 10.6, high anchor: 10.4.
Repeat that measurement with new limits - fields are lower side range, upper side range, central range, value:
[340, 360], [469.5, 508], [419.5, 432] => 1.1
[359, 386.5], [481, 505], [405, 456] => 3.7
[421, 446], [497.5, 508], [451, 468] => -0.7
